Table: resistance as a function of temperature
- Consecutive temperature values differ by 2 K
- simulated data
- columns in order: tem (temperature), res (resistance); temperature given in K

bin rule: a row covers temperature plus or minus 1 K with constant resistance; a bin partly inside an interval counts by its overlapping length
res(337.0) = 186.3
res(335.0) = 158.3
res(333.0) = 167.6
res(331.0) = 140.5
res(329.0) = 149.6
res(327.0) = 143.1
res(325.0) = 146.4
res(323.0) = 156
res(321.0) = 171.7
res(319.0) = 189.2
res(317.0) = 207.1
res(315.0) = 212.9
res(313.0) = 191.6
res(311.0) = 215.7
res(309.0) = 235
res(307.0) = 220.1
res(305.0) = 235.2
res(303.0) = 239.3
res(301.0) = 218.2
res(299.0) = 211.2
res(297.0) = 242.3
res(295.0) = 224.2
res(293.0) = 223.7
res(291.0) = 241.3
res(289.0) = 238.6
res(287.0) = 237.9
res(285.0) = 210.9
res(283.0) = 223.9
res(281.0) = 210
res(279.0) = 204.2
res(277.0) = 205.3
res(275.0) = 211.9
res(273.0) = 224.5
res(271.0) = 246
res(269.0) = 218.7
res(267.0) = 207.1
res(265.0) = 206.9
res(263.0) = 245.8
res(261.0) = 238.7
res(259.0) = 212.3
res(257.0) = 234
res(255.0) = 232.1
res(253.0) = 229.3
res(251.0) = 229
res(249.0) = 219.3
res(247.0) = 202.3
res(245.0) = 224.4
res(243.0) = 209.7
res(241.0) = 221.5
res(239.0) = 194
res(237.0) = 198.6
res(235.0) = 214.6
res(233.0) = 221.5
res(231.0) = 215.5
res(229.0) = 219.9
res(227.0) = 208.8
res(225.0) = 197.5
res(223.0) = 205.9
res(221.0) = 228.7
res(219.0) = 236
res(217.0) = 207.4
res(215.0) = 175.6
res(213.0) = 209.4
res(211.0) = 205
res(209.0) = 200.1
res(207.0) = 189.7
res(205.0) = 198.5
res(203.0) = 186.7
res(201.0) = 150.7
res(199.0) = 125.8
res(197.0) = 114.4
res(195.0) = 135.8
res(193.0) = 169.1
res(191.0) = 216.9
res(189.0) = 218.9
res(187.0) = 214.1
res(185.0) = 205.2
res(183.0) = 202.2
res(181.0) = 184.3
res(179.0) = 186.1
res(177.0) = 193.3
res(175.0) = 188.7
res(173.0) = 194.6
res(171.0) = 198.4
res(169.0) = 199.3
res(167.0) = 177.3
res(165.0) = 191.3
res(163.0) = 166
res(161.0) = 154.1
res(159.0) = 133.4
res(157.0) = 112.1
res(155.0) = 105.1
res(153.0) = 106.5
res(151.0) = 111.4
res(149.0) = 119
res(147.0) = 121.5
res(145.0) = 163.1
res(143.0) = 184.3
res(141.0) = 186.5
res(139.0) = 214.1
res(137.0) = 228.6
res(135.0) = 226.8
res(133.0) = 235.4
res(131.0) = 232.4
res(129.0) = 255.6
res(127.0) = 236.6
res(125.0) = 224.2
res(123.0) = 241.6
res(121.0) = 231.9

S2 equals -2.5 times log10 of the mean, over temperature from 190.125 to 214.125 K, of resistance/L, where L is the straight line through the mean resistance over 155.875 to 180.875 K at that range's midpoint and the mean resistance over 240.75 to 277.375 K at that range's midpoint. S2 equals 0.104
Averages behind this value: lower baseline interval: 175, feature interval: 175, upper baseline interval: 222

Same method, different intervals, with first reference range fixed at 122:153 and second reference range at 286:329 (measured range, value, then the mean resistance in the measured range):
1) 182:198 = 0.085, 185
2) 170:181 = 0.039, 192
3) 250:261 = -0.121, 228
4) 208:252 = -0.045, 211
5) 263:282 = -0.056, 217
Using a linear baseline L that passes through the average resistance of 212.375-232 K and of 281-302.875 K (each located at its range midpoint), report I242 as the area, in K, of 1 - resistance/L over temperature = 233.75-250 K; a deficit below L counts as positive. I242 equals 0.33 K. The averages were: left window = 210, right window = 227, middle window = 211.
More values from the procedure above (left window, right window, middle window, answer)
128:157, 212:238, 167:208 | 2.29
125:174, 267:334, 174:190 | -1.28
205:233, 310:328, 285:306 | -4.76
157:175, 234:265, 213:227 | -0.34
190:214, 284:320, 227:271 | -4.94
